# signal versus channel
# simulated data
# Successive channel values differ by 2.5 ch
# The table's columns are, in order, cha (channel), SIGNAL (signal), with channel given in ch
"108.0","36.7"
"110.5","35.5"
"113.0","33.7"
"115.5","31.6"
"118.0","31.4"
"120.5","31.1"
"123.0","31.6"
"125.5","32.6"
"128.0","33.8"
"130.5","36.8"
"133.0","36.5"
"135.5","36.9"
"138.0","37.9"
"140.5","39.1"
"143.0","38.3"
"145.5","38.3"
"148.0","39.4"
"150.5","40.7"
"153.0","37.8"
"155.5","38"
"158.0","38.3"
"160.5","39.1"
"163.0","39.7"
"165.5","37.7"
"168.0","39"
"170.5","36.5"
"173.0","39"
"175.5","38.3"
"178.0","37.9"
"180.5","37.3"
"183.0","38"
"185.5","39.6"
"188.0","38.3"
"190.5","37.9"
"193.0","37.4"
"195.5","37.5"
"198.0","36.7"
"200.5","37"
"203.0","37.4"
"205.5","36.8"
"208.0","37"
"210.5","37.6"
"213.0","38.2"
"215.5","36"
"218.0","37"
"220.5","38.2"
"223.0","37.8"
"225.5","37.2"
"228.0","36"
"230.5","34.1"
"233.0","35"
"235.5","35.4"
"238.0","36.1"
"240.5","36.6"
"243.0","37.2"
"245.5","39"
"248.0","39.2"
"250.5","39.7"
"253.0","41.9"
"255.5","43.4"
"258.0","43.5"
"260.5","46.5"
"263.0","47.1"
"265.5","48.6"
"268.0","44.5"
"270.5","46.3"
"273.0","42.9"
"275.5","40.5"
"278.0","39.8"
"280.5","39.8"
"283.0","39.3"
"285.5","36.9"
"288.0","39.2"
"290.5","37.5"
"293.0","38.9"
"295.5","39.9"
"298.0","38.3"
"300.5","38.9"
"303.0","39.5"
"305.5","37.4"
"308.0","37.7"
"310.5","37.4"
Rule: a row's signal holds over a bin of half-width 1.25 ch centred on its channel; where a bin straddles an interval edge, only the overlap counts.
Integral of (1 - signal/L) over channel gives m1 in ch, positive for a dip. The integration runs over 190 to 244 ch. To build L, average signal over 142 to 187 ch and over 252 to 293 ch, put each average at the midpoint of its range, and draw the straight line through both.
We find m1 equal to 4.69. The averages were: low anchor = 38.5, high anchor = 42.3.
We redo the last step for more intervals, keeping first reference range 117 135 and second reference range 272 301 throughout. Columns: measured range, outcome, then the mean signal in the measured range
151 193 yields -3.7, 38.3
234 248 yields 0.2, 37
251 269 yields -3.0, 44.9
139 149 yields -1.3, 38.7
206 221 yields -0.2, 37.3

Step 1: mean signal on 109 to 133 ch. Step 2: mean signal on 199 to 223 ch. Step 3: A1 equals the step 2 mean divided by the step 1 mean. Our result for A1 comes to 1.12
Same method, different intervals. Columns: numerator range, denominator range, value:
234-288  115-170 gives 1.12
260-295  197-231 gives 1.13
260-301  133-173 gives 1.08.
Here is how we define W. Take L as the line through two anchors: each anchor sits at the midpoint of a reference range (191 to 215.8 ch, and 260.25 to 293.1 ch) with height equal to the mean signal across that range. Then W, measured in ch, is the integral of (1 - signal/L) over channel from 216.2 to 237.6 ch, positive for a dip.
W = 1.33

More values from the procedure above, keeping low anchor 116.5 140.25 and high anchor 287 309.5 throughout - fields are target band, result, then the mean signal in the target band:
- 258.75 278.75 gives -3.6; 44.6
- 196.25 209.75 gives -0.3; 37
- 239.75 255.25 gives -0.8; 39.3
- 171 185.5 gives -1.0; 38.1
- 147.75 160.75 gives -1.4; 38.8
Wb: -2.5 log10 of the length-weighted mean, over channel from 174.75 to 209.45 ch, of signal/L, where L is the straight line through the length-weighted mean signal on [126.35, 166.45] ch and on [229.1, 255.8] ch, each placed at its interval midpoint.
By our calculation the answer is 0.01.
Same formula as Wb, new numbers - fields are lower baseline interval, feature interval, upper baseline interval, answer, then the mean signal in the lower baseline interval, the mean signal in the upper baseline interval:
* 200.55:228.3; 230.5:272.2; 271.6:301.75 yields -0.074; 37.2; 39.4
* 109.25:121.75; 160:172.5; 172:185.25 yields -0.037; 32.7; 38.2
